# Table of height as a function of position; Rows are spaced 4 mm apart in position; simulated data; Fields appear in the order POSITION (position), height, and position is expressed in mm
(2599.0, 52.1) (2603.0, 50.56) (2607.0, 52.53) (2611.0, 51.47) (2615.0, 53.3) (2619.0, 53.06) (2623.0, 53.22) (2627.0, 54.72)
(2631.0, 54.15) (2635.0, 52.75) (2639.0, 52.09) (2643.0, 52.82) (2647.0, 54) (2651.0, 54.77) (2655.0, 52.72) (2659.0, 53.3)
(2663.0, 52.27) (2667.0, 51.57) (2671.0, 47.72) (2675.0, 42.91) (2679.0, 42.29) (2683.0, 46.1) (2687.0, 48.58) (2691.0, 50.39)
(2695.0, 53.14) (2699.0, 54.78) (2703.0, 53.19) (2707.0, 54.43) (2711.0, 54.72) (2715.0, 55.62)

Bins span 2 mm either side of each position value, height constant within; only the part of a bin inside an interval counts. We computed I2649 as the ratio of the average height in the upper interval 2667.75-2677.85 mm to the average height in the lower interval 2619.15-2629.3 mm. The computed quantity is 0.85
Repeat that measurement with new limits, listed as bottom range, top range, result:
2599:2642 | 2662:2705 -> 0.93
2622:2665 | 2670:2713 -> 0.94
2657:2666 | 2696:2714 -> 1.03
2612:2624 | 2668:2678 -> 0.86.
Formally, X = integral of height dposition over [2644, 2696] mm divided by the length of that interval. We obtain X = 50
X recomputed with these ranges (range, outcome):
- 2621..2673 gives 52.8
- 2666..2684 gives 45.8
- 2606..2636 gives 53.2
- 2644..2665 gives 53.4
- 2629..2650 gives 53.2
